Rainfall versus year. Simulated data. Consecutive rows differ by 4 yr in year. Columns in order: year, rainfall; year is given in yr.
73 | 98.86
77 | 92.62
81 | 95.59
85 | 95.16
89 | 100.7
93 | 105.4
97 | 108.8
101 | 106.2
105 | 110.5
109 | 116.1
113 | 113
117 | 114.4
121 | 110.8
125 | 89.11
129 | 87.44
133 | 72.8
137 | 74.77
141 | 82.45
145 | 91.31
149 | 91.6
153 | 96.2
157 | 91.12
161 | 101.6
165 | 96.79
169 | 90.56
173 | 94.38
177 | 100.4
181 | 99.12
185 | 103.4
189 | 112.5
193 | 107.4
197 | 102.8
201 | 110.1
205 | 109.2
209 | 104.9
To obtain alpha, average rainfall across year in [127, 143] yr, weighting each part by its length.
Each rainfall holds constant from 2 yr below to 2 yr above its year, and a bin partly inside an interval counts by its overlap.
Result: 79.4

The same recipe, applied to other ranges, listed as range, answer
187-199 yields 108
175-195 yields 105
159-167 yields 99.2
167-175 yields 92.5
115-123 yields 113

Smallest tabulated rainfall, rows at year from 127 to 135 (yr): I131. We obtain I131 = 72.8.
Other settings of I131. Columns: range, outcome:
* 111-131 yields 87.44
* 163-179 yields 90.56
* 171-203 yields 94.38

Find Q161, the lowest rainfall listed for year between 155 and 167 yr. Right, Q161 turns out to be 91.12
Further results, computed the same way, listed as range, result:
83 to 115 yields 95.16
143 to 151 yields 91.31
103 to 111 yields 110.5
